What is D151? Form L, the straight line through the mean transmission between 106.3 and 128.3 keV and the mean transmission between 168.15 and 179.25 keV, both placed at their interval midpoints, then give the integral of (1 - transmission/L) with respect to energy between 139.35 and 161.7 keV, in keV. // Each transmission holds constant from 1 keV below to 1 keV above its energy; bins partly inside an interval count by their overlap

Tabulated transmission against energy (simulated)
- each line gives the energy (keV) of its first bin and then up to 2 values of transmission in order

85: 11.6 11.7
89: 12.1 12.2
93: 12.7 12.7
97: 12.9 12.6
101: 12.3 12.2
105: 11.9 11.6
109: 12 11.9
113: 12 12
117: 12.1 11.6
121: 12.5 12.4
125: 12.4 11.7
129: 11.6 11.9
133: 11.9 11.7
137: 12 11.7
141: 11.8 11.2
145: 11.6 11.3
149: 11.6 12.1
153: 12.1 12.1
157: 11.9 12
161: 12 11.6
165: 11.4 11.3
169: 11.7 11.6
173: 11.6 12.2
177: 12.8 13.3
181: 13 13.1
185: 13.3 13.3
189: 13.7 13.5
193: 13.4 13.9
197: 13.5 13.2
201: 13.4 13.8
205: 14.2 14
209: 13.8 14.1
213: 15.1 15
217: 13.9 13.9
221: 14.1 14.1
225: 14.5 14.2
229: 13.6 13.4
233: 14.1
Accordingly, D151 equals 0.6 keV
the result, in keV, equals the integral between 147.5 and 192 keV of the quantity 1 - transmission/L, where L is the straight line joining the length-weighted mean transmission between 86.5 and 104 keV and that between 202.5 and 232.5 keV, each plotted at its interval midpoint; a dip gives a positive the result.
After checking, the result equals 3.8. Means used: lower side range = 12.4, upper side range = 14.1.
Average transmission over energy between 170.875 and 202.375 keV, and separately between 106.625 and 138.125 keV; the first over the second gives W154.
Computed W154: 1.1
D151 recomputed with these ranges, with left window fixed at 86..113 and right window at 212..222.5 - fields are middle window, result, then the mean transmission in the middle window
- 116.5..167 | 4.5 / 11.8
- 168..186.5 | 1.5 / 12.5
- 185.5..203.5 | 0.6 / 13.5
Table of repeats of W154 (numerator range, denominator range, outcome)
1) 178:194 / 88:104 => 1.07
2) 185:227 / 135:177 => 1.18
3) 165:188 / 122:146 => 1.05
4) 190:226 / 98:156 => 1.17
